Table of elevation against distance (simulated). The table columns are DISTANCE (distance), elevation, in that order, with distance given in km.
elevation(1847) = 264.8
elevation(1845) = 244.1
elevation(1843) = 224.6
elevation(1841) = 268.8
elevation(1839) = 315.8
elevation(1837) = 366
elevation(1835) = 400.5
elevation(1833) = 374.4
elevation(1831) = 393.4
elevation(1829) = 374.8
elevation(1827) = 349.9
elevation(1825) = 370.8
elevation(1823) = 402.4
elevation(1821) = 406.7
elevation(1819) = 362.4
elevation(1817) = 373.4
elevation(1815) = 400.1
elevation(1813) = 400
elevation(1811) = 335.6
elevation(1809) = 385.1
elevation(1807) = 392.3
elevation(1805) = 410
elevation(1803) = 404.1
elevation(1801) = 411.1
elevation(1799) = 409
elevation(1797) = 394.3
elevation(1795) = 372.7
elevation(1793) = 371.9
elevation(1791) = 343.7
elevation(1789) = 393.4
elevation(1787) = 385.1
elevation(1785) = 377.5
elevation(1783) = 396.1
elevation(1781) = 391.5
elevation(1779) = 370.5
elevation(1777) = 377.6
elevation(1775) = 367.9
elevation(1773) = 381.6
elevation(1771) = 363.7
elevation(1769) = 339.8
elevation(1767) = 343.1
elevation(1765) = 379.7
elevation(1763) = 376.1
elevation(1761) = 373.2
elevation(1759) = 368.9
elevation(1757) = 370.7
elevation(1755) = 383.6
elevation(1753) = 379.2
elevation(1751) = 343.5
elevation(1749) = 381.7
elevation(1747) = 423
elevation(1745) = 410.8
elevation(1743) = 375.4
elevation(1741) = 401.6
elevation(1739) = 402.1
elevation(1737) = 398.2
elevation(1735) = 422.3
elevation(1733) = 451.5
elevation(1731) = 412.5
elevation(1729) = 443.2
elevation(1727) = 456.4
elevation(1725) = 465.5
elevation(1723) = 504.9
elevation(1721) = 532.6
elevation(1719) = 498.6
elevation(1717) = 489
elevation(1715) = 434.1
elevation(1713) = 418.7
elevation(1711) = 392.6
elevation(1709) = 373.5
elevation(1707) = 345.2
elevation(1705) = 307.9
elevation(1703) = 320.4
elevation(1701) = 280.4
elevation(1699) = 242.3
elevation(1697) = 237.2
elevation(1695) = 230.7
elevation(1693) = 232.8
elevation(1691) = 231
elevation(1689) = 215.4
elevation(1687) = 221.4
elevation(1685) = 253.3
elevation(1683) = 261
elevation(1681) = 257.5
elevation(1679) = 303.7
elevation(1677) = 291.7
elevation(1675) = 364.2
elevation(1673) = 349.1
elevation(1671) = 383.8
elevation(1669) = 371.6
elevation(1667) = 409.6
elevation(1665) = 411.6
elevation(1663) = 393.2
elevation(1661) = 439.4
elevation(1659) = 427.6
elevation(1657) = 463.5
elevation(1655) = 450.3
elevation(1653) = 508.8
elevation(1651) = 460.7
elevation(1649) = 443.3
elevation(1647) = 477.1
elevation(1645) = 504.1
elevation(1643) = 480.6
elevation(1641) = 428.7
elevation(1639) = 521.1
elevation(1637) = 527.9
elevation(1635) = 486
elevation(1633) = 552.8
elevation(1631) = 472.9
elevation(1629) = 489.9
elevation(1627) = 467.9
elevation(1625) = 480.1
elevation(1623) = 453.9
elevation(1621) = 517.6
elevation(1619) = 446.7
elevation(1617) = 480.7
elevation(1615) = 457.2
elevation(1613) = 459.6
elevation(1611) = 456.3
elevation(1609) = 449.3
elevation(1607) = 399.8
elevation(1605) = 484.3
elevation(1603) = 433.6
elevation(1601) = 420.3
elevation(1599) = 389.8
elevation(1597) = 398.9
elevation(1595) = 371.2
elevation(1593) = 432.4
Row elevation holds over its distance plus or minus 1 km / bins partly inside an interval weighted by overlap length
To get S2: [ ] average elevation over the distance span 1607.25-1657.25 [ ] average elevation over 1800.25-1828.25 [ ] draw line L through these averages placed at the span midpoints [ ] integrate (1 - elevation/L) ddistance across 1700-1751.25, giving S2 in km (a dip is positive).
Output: 2.10 km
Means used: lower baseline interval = 477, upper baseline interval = 386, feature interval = 412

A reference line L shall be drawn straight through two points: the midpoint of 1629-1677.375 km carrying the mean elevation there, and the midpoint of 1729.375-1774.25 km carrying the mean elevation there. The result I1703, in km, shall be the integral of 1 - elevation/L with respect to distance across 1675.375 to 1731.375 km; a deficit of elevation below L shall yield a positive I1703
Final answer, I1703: 9.3 km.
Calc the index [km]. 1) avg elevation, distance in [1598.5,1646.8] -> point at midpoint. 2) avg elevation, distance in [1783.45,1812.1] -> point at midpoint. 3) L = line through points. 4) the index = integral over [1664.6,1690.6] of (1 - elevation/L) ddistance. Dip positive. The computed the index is 7.81 km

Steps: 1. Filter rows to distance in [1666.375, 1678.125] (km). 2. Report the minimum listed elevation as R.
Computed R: 291.7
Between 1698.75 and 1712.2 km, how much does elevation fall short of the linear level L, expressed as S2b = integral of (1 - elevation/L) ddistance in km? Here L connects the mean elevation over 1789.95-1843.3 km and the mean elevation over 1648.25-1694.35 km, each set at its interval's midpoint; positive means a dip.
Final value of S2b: 1.1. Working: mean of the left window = 353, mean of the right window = 373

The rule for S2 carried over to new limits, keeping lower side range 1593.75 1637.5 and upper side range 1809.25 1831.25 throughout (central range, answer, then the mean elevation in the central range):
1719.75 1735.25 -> -1.8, 464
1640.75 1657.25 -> -0.9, 471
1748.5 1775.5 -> 2.3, 368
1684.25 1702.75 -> 8.1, 241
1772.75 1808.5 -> 0.4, 386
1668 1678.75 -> 2.1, 349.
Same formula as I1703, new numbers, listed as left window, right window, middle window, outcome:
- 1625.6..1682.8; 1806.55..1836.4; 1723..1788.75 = 1.35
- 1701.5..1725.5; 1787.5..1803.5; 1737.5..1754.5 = 0.71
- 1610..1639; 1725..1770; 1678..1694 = 7.00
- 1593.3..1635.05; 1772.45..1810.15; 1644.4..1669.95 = -0.25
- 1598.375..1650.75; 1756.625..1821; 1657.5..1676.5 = 2.23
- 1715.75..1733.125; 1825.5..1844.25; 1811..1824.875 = -0.96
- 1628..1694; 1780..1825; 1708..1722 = -1.98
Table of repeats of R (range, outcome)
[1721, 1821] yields 335.6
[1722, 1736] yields 412.5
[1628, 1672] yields 371.6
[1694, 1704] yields 230.7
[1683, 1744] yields 215.4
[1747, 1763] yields 343.5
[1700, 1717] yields 280.4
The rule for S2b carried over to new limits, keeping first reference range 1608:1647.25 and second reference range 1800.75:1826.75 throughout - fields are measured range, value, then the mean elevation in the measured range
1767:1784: 1.4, 372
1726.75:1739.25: 0.0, 426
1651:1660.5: 0.1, 461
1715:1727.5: -1.6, 488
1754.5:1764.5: 1.0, 374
